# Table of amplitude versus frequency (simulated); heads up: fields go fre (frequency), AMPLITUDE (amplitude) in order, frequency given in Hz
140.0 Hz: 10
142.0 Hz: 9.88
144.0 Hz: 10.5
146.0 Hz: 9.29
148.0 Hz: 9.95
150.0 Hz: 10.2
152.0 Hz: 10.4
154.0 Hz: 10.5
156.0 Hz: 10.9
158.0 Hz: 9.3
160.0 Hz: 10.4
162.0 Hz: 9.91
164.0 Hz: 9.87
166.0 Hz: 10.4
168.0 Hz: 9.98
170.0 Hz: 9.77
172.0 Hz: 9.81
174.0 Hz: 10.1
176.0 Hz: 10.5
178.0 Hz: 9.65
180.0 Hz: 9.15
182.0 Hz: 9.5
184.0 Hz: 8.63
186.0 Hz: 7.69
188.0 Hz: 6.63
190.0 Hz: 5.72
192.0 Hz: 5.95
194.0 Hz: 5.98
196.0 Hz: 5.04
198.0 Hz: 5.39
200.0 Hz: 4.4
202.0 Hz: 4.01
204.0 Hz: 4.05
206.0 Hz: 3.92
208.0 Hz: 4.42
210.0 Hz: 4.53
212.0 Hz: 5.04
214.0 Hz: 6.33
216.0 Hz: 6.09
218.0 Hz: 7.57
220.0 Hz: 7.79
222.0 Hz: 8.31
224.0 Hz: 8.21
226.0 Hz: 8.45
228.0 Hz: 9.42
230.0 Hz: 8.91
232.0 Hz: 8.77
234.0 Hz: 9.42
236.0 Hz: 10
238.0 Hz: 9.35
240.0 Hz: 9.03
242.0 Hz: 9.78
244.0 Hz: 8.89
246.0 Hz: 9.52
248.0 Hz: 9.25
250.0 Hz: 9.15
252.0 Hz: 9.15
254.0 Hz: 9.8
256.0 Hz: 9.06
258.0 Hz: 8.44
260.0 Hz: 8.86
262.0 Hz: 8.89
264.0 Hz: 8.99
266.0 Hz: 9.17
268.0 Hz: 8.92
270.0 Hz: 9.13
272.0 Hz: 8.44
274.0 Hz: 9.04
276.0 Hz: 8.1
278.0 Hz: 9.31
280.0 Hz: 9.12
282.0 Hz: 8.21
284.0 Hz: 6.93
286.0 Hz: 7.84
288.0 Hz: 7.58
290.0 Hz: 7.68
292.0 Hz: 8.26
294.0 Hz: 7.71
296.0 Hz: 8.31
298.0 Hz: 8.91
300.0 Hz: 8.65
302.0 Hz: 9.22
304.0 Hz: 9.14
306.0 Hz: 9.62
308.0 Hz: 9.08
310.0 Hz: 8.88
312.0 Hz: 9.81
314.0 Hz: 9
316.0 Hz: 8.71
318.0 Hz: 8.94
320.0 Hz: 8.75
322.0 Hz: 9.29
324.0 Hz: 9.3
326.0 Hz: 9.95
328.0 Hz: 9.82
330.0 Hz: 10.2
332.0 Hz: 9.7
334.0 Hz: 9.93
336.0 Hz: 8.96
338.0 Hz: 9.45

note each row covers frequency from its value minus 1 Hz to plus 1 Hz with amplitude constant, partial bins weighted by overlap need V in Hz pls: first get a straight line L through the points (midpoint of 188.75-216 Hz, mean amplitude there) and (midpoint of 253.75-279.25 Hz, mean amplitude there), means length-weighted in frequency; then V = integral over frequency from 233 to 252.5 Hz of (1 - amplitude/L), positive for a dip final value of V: -5.0 Hz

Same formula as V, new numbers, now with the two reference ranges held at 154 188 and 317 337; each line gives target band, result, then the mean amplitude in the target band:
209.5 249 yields 5.4 Hz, 8.28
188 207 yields 9.1 Hz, 5.03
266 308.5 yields 4.4 Hz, 8.54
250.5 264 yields 0.7 Hz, 9.03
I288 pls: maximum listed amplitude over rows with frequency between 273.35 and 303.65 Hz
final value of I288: 9.31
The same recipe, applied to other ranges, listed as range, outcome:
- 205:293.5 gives 10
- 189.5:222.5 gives 8.31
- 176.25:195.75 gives 9.65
